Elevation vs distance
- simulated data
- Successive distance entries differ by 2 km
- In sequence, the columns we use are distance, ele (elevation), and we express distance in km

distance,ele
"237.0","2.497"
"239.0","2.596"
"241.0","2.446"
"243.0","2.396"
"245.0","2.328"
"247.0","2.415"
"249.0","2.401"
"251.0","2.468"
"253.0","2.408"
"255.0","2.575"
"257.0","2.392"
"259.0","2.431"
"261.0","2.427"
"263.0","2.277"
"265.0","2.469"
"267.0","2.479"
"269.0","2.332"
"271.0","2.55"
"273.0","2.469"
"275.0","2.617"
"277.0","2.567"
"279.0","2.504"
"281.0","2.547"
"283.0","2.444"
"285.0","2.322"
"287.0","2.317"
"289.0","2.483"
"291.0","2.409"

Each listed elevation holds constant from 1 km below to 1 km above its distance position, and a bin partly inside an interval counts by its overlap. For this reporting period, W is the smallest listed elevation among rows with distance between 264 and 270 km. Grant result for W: 2.332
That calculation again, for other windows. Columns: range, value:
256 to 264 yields 2.277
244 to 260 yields 2.328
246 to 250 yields 2.401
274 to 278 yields 2.567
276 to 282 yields 2.504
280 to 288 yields 2.317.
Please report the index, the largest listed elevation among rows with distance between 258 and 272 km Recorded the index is 2.55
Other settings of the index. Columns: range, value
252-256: 2.575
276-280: 2.567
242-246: 2.396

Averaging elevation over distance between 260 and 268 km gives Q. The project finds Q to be 2.41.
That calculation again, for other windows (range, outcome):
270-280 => 2.54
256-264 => 2.38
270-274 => 2.51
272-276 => 2.54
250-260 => 2.45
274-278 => 2.59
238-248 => 2.44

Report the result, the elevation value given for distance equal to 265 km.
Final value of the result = 2.469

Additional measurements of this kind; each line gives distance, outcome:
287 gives 2.317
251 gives 2.468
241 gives 2.446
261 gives 2.427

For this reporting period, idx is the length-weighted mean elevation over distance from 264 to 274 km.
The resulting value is 2.46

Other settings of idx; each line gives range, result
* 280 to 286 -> 2.44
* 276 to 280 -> 2.54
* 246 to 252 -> 2.43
